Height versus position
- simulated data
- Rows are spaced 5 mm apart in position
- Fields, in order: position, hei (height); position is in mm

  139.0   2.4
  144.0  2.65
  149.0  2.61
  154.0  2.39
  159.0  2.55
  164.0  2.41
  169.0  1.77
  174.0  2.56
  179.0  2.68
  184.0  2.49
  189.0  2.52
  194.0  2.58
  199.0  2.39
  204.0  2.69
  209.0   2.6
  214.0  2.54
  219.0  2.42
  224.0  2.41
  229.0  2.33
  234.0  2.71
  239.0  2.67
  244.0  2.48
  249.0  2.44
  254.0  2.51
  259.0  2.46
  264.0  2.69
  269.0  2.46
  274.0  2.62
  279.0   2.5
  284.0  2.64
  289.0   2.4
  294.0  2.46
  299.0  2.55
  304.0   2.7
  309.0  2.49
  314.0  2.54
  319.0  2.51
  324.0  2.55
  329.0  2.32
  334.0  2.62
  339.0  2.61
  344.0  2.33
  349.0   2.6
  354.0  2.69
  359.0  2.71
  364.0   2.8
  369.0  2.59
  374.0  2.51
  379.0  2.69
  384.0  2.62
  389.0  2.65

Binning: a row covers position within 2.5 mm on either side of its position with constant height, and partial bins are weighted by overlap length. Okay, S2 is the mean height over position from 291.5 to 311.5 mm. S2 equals 2.55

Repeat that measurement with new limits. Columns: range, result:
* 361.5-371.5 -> 2.69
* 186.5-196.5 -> 2.55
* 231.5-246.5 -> 2.62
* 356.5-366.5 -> 2.75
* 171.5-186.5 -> 2.58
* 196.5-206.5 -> 2.54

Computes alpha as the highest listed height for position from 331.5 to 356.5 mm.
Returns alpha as 2.69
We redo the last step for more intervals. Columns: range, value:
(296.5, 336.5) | 2.7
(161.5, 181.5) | 2.68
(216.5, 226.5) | 2.42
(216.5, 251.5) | 2.71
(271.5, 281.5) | 2.62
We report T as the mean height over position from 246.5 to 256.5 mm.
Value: 2.48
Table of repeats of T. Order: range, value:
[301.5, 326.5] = 2.56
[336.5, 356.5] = 2.56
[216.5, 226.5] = 2.42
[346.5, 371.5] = 2.68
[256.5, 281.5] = 2.55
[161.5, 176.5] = 2.25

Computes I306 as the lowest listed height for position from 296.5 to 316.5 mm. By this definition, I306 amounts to 2.49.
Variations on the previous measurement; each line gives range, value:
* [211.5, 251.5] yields 2.33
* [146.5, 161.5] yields 2.39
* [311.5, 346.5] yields 2.32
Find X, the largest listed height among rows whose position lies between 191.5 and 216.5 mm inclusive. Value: 2.69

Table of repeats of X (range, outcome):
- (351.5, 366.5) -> 2.8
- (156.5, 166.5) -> 2.55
